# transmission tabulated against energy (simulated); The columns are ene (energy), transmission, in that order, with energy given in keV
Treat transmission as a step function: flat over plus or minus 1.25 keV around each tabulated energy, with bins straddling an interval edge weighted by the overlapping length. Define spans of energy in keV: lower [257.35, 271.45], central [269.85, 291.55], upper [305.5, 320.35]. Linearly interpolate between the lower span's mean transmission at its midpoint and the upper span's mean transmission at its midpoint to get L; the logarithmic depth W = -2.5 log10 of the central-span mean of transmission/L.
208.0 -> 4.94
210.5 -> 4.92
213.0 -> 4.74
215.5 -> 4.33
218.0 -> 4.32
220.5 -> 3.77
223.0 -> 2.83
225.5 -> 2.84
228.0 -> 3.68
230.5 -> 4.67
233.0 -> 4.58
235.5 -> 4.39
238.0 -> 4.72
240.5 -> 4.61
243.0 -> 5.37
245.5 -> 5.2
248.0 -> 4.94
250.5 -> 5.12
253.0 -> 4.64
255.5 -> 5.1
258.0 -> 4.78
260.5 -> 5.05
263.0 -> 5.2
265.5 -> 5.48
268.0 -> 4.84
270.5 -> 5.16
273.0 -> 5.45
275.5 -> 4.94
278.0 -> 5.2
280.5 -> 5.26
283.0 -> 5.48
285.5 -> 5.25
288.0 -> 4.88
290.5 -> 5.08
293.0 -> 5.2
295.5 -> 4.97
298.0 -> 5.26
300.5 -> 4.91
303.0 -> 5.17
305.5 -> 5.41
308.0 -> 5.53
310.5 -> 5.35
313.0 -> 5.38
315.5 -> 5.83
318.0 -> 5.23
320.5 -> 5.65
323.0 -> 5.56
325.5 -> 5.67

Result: 0.007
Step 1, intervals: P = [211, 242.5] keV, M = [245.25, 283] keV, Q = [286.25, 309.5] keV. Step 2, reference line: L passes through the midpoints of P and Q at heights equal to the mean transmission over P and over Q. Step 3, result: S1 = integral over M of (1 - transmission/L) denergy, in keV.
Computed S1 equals -3.31 keV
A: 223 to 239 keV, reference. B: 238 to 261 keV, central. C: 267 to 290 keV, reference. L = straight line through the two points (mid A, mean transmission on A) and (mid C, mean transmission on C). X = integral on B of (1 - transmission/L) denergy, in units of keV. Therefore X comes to -2.5 keV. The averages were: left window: 4.03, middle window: 4.96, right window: 5.16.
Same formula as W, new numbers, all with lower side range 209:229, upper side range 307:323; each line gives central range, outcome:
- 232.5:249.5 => -0.13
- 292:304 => 0.03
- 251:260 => -0.08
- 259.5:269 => -0.11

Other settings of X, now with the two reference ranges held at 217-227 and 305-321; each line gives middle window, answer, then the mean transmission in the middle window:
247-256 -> -1.87 keV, 4.94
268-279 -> -1.35 keV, 5.15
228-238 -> -2.14 keV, 4.46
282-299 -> -0.64 keV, 5.15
